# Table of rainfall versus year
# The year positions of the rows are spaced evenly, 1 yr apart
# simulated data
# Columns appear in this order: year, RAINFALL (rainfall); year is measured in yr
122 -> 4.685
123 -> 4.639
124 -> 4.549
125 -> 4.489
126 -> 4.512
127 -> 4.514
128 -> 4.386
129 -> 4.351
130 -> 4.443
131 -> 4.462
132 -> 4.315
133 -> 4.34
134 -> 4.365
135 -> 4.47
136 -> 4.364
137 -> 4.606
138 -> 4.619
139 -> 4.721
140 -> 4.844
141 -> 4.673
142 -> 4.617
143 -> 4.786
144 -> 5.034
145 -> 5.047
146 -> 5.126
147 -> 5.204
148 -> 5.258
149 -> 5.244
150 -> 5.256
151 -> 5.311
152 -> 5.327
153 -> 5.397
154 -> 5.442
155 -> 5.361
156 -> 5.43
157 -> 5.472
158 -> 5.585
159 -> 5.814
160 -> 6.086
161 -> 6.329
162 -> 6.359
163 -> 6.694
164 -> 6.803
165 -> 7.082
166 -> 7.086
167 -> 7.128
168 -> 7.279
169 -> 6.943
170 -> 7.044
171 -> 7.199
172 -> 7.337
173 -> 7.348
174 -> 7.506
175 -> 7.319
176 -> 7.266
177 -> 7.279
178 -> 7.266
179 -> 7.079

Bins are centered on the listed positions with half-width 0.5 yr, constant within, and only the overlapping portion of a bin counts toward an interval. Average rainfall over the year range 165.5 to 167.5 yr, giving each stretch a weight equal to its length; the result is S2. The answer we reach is 7.11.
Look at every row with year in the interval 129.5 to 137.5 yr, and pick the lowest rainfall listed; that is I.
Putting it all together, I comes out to 4.315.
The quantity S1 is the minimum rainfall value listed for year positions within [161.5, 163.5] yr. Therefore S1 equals 6.359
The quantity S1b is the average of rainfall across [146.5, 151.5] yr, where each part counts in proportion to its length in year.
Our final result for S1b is 5.25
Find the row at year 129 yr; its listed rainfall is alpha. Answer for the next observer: 4.351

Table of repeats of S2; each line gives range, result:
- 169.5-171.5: 7.12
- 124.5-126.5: 4.5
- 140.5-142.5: 4.64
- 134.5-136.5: 4.42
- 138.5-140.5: 4.78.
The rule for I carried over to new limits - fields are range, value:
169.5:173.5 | 7.044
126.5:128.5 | 4.386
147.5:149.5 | 5.244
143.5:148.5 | 5.034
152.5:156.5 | 5.361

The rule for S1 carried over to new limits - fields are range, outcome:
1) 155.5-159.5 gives 5.43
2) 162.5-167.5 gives 6.694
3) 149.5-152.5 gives 5.256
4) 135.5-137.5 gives 4.364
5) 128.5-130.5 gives 4.351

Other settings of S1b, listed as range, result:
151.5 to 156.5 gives 5.39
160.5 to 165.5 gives 6.65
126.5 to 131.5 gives 4.43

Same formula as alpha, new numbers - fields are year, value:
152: 5.327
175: 7.319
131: 4.462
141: 4.673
